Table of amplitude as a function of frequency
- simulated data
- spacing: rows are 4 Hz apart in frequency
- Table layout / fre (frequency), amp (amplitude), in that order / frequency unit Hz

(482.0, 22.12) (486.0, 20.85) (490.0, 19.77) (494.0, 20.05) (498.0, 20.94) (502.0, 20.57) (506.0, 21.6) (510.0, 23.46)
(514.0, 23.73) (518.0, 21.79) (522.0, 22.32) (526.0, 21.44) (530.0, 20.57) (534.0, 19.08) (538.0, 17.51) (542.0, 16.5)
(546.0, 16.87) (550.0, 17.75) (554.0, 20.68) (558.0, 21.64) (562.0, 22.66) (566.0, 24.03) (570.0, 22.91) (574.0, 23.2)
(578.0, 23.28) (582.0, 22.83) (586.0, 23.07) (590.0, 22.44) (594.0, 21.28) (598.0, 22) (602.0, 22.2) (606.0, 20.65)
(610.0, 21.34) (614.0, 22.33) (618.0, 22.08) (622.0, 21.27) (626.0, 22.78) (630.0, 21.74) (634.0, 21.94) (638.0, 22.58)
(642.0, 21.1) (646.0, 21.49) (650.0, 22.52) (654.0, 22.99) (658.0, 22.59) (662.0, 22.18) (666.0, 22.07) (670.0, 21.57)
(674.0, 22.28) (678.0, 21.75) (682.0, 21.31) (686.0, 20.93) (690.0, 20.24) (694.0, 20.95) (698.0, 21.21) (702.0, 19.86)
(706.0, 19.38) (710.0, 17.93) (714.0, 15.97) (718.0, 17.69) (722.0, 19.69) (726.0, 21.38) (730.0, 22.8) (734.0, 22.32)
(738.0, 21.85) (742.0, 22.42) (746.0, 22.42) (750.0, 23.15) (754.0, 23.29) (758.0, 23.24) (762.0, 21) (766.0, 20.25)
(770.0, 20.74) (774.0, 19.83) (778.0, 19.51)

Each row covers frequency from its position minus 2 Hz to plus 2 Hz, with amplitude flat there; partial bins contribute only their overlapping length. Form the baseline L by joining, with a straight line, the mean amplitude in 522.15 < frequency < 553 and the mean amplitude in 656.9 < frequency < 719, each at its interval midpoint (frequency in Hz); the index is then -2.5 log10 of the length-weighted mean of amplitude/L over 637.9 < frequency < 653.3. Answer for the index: -0.098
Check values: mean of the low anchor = 18.8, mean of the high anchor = 20.5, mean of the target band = 21.9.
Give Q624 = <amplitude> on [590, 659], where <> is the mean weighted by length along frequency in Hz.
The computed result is 21.9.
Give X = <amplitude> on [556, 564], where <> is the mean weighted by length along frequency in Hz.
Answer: 22.1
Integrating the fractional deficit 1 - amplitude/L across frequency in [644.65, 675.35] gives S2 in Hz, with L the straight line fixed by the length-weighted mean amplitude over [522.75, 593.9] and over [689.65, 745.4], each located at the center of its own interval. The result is -2.48 Hz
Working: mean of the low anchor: 21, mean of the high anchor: 20.3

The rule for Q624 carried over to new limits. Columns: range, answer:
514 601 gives 21.2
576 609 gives 22.2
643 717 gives 20.9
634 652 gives 21.9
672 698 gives 21.2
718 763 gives 22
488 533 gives 21.4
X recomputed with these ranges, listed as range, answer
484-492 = 20.3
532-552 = 17.5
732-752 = 22.4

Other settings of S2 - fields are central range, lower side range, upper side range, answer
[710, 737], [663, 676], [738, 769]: 2.71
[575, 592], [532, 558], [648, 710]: -3.30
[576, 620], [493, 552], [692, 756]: -3.60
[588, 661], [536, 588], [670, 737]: -4.32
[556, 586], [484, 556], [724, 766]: -3.17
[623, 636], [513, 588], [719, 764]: -0.35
